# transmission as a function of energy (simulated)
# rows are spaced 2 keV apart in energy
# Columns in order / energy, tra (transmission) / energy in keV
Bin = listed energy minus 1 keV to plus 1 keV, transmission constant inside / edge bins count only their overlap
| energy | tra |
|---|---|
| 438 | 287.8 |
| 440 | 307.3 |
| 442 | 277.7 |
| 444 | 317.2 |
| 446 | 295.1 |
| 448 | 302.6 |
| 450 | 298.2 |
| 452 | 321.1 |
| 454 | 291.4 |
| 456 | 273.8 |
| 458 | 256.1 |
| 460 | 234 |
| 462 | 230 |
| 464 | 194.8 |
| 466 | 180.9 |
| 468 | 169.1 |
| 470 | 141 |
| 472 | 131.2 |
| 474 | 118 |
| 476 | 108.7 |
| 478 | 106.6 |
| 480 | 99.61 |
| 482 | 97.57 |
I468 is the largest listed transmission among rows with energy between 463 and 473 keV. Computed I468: 194.8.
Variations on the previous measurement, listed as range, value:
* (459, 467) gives 234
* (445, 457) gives 321.1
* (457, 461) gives 256.1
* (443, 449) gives 317.2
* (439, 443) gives 307.3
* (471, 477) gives 131.2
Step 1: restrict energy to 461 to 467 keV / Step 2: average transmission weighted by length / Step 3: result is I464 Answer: 202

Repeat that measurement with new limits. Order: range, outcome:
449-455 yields 304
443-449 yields 305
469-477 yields 125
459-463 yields 232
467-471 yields 155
